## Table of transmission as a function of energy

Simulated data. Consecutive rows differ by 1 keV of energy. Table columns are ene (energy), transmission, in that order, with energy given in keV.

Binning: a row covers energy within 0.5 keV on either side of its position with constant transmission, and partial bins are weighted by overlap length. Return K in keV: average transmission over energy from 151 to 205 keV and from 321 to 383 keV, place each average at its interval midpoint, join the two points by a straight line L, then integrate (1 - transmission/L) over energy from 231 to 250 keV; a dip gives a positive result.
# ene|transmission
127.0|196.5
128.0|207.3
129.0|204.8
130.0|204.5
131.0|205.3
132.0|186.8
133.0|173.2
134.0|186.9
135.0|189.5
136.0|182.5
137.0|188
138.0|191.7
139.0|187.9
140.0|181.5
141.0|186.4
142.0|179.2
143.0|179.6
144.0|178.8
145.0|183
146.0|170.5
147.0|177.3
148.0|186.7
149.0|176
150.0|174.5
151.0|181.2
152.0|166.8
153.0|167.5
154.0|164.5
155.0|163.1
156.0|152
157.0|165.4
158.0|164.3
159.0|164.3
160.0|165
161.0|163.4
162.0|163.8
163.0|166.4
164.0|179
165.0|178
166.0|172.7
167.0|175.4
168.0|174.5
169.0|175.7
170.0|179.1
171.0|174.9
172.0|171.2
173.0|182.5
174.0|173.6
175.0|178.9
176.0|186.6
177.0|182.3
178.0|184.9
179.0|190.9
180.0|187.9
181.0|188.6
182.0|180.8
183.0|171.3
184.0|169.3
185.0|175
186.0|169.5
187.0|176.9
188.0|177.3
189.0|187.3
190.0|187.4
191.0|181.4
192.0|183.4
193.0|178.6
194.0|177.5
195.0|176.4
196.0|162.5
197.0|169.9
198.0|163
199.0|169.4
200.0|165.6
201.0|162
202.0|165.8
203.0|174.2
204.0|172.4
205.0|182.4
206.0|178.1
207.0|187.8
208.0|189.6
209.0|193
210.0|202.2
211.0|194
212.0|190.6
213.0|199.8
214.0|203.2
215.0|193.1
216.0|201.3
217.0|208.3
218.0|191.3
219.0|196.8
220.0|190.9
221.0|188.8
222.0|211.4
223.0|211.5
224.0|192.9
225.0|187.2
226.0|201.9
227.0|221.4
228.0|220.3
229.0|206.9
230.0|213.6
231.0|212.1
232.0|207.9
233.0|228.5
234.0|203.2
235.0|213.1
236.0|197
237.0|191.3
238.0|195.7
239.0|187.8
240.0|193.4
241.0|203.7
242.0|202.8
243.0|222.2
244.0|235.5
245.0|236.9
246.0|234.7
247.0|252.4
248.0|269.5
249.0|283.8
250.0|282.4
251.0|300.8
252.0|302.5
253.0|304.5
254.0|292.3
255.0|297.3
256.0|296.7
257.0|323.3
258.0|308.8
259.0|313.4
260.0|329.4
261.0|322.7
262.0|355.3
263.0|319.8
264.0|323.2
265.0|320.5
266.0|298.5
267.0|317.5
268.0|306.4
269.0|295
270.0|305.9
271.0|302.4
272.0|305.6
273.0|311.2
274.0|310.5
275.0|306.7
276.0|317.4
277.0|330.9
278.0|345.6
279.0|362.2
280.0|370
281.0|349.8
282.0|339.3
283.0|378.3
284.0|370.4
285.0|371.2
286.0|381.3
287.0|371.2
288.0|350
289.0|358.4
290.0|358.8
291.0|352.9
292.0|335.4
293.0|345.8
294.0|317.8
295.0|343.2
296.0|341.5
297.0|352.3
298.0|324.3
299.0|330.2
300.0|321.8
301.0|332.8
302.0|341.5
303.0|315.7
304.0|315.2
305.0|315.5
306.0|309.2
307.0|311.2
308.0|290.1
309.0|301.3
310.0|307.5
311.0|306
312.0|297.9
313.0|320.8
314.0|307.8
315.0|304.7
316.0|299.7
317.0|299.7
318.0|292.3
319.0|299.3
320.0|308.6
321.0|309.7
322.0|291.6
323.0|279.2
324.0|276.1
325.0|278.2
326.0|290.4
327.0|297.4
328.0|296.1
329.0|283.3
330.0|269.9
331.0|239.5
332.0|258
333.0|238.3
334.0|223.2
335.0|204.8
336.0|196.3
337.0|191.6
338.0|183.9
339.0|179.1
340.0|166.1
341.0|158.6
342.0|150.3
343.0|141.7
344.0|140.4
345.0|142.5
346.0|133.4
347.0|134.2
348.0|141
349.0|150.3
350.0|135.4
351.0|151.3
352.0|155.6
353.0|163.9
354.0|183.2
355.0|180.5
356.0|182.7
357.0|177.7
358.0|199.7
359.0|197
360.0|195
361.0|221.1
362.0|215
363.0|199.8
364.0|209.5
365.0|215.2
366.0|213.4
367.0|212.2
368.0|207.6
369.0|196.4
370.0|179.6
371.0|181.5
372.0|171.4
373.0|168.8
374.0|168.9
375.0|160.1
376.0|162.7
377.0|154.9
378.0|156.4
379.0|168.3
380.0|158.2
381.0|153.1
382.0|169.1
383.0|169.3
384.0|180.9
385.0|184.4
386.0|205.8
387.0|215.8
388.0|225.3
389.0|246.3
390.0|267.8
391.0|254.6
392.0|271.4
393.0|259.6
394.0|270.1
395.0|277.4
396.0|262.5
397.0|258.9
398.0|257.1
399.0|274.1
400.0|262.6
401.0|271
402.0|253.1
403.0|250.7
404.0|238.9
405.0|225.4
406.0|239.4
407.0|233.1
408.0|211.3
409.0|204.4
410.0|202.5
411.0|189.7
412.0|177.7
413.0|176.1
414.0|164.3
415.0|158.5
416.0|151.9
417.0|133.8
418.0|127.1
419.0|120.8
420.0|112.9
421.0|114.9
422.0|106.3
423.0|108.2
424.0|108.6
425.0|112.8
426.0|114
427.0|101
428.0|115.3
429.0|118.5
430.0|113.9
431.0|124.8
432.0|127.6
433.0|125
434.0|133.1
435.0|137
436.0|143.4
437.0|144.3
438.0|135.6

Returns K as -4.1 keV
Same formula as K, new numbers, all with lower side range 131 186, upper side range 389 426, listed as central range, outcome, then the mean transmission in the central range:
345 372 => 2.2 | 181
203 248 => -4.9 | 204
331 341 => -0.5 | 204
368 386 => 2.5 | 172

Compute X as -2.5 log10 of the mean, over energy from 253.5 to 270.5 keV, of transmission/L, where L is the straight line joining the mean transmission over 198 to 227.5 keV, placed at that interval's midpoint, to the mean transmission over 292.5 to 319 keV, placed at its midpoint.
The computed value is -0.21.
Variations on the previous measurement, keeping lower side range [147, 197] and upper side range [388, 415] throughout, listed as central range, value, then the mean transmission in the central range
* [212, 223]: -0.065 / 199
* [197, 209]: 0.055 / 174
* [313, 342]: -0.188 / 257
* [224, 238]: -0.088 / 207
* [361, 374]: 0.154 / 197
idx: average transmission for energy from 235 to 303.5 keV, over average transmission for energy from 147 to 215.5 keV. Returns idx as 1.73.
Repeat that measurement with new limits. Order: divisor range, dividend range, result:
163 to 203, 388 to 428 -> 1.13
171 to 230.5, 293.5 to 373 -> 1.30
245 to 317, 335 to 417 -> 0.61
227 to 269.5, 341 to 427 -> 0.71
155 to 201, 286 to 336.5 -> 1.75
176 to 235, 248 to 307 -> 1.73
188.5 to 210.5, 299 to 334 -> 1.67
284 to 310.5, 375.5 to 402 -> 0.66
